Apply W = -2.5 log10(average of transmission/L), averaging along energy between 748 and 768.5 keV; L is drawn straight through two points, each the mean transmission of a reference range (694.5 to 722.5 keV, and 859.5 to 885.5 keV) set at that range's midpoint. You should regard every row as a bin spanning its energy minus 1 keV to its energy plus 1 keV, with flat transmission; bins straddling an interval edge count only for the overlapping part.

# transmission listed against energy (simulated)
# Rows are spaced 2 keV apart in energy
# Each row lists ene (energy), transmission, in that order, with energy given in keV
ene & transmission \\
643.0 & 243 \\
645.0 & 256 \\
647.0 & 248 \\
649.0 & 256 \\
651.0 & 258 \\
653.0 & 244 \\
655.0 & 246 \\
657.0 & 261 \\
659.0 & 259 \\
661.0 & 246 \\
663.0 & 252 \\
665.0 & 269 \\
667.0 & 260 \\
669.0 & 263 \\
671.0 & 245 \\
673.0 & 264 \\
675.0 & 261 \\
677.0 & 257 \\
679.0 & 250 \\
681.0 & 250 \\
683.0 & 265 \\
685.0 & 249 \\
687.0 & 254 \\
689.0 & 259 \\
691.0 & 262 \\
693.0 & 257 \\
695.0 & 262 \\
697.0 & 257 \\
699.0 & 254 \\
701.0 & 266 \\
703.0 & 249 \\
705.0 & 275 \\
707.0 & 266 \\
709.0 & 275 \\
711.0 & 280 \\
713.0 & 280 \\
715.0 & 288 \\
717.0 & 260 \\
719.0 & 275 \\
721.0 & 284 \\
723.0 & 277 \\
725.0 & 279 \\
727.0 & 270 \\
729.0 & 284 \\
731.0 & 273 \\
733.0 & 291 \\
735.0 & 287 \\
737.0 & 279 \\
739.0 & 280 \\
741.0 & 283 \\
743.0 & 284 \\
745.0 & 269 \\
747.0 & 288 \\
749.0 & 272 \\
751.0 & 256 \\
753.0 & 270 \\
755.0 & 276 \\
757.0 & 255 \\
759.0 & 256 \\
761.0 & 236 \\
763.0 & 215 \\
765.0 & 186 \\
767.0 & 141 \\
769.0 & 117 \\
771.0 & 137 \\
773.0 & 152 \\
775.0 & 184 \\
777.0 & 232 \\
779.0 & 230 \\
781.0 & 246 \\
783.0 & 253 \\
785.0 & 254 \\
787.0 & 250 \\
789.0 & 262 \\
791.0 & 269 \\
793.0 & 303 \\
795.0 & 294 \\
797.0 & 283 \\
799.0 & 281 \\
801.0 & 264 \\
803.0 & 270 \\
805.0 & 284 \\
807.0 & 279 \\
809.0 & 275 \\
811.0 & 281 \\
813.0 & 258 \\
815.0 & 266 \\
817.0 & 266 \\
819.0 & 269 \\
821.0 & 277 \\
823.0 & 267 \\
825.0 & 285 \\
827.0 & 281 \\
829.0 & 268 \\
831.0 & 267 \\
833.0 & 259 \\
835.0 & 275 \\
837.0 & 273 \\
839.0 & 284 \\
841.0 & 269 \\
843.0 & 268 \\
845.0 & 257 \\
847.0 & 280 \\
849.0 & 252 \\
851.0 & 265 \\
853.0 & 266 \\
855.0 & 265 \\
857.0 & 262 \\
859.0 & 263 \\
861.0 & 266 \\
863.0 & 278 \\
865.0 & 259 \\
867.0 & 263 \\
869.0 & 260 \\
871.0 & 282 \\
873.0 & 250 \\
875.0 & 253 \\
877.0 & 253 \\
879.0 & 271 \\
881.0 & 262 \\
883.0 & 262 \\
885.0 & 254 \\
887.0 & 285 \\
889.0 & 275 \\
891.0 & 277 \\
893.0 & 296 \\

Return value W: 0.15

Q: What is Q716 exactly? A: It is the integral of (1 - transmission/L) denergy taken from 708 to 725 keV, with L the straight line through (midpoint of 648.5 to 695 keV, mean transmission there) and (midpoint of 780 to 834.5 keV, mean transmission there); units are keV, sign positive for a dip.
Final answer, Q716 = -1.1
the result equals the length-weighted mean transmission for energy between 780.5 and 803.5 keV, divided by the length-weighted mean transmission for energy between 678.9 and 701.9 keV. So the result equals 1.0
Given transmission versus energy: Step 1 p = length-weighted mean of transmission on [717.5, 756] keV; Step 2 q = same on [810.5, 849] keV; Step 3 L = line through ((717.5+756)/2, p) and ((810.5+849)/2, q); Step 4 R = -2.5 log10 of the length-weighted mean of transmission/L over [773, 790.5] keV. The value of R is 0.17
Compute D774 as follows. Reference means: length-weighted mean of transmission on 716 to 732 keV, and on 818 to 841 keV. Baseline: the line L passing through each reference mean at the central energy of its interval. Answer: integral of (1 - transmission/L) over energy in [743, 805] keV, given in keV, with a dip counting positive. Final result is 7.4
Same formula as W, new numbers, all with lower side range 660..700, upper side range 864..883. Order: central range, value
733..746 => -0.09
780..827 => -0.05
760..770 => 0.40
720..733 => -0.08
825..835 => -0.04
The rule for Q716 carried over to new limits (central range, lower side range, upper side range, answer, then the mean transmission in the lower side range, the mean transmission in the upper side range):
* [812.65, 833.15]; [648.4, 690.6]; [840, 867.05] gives -0.5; 256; 265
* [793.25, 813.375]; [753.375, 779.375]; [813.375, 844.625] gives -3.0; 202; 271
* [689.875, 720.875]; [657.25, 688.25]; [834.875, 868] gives -1.1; 256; 267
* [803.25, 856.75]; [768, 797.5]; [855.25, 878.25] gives -4.8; 230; 263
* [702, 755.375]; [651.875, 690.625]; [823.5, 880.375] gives -3.4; 256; 267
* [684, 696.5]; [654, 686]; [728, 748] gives 0.3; 256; 282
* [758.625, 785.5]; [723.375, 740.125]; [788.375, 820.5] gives 7.5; 280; 275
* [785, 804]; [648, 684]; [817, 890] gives -0.7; 256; 267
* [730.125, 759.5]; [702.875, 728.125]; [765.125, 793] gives -3.5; 275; 212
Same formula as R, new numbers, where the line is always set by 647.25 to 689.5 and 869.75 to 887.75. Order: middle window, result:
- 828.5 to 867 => -0.02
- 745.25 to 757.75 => -0.05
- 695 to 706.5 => -0.02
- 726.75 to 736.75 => -0.10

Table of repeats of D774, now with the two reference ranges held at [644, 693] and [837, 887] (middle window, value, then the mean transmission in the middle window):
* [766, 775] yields 4.09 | 142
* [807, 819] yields -0.34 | 270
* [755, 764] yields 0.54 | 244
